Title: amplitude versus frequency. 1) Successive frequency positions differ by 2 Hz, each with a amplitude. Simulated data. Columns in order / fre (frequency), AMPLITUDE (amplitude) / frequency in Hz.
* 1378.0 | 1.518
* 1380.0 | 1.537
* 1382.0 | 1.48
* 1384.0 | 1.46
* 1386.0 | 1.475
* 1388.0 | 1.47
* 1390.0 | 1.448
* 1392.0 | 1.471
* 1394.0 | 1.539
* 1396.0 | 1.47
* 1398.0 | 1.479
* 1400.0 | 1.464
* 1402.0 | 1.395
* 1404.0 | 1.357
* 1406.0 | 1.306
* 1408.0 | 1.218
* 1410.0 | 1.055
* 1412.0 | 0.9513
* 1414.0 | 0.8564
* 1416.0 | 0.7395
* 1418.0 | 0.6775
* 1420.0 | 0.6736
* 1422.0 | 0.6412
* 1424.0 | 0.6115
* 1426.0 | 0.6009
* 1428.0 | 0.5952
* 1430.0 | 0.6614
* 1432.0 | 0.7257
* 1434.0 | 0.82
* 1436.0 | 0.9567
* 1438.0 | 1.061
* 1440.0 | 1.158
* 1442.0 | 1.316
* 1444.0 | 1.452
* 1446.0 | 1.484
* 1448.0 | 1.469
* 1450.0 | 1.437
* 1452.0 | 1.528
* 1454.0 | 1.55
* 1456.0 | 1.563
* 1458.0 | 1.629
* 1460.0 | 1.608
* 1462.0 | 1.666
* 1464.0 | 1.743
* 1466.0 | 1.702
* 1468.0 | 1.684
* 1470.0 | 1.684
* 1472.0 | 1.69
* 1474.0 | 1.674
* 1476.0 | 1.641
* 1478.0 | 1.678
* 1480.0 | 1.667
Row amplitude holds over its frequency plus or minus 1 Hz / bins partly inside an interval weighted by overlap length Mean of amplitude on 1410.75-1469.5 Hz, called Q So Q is 1.16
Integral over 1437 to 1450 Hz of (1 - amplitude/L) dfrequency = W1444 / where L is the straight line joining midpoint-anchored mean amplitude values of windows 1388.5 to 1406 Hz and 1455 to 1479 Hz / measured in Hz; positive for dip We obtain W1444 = 2.1 Hz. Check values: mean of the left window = 1.44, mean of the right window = 1.66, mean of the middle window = 1.33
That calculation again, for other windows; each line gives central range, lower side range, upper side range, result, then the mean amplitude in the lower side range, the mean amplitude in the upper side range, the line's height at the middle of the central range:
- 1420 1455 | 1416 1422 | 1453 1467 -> 2.80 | 0.68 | 1.64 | 1.11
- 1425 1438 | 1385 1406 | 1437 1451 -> 5.84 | 1.45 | 1.34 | 1.37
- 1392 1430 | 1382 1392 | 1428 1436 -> 2.63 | 1.47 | 0.746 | 1.08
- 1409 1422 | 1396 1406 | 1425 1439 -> 3.61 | 1.42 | 0.774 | 1.12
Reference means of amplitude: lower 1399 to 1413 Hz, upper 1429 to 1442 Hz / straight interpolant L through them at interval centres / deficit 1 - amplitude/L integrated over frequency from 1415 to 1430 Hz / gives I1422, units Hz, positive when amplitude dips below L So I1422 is 5.9 Hz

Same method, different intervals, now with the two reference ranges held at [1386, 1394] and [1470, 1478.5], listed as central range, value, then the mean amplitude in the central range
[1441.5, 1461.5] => 1.3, 1.51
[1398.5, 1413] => 2.4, 1.26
